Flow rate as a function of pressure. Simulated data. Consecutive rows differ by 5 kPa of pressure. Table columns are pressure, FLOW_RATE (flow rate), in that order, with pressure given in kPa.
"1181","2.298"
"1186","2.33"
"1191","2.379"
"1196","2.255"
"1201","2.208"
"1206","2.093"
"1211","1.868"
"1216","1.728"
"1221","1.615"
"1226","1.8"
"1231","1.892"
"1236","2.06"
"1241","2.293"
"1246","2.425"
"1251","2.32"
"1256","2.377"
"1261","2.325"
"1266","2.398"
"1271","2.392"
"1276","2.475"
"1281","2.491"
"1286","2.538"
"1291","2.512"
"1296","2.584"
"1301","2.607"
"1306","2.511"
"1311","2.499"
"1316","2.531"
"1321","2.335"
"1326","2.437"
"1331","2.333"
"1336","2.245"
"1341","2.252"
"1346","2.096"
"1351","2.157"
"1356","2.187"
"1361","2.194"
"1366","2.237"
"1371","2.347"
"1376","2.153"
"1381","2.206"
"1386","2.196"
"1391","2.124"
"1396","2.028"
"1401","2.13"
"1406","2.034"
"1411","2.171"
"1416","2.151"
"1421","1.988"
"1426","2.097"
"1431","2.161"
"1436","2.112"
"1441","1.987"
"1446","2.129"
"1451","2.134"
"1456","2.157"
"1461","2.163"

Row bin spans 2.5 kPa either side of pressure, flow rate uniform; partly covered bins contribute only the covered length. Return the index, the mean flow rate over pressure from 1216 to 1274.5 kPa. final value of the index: 2.16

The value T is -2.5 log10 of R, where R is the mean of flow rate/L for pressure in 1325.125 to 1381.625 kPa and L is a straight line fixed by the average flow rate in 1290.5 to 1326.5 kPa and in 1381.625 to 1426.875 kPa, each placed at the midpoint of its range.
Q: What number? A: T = 0.04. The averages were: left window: 2.51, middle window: 2.23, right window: 2.11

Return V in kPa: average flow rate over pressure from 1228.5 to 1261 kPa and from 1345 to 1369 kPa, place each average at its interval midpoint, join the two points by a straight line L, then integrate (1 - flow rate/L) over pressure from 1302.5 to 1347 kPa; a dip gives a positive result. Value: -3.6 kPa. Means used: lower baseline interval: 2.24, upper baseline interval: 2.18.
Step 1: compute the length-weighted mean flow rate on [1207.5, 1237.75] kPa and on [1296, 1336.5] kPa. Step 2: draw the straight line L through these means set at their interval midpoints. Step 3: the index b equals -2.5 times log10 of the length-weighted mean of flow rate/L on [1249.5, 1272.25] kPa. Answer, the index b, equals -0.14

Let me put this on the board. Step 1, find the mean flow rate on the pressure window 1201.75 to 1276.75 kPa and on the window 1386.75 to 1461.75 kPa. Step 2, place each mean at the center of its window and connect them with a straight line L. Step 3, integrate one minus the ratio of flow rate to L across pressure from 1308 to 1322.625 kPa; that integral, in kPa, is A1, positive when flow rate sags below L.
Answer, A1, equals -2.4 kPa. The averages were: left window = 2.13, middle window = 2.46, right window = 2.11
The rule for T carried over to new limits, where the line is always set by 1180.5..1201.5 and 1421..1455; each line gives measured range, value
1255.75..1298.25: -0.106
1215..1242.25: 0.199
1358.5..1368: -0.027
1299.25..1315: -0.151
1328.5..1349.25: -0.024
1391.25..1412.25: 0.019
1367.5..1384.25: -0.042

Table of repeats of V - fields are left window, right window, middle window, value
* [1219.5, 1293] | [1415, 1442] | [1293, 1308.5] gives -2.4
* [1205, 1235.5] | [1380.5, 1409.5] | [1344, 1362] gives -1.0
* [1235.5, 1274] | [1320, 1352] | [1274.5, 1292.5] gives -1.5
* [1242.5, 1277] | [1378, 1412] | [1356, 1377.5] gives -0.5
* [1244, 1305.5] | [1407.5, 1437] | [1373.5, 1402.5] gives 0.7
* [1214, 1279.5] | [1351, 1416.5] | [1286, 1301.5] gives -2.8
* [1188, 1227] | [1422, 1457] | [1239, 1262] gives -3.7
